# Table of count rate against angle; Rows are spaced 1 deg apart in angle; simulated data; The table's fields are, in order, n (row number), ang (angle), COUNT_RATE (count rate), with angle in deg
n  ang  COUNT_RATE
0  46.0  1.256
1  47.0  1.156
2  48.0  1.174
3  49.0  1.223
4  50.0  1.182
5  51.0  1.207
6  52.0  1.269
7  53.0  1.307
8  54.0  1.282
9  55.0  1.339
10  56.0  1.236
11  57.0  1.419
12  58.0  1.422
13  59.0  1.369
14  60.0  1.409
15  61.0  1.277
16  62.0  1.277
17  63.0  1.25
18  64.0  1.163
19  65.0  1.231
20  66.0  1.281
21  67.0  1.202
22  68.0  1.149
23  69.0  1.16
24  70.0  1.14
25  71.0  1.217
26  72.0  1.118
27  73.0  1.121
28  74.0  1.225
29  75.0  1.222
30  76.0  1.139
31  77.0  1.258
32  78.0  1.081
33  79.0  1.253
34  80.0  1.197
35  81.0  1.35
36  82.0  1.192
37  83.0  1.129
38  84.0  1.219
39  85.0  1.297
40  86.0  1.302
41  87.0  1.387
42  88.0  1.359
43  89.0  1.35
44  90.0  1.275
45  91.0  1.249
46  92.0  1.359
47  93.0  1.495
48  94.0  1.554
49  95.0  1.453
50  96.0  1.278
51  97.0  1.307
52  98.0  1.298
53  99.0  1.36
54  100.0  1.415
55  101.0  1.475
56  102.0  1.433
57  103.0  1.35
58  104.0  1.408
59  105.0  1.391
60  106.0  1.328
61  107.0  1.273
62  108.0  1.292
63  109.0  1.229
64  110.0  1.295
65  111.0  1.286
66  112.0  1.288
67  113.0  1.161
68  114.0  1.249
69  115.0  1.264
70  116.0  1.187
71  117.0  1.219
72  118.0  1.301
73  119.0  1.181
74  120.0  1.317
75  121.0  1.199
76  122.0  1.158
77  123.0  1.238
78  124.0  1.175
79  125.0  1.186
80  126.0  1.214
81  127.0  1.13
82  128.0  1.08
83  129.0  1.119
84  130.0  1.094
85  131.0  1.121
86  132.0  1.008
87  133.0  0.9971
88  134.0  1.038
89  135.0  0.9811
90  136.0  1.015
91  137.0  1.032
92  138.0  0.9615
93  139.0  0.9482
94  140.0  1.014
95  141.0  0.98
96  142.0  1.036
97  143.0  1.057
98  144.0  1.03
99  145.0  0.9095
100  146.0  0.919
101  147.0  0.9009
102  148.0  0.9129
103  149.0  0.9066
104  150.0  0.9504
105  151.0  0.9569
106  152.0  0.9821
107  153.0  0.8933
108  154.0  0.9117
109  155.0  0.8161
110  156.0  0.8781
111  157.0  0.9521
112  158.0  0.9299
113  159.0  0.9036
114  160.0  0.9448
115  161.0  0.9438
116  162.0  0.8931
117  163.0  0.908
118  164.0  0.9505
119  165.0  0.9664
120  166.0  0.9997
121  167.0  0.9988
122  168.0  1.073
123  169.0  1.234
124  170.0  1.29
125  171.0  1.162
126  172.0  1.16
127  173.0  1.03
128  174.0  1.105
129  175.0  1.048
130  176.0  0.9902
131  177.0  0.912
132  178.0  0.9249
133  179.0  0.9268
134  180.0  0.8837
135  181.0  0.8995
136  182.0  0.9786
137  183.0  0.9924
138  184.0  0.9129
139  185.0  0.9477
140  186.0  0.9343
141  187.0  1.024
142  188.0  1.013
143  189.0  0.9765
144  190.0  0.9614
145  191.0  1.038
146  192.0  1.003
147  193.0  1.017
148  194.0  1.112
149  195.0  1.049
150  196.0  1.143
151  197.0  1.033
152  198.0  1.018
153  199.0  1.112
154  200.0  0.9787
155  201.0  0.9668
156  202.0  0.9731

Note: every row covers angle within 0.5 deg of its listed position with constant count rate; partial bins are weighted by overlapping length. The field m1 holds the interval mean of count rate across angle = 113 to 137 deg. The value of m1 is 1.15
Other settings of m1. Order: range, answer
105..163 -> 1.07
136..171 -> 0.973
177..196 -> 0.98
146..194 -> 0.978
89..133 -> 1.27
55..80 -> 1.24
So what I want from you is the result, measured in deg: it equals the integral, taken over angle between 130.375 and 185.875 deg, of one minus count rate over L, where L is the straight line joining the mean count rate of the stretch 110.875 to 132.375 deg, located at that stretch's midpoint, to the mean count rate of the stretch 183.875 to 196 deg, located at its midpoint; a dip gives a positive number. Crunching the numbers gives 5.52 deg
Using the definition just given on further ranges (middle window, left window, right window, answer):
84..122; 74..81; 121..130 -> -4.3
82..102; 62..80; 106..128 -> -2.2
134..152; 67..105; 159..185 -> 2.0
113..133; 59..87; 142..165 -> -2.5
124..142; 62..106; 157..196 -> 1.2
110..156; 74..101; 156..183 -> 2.5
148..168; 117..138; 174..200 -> 2.4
